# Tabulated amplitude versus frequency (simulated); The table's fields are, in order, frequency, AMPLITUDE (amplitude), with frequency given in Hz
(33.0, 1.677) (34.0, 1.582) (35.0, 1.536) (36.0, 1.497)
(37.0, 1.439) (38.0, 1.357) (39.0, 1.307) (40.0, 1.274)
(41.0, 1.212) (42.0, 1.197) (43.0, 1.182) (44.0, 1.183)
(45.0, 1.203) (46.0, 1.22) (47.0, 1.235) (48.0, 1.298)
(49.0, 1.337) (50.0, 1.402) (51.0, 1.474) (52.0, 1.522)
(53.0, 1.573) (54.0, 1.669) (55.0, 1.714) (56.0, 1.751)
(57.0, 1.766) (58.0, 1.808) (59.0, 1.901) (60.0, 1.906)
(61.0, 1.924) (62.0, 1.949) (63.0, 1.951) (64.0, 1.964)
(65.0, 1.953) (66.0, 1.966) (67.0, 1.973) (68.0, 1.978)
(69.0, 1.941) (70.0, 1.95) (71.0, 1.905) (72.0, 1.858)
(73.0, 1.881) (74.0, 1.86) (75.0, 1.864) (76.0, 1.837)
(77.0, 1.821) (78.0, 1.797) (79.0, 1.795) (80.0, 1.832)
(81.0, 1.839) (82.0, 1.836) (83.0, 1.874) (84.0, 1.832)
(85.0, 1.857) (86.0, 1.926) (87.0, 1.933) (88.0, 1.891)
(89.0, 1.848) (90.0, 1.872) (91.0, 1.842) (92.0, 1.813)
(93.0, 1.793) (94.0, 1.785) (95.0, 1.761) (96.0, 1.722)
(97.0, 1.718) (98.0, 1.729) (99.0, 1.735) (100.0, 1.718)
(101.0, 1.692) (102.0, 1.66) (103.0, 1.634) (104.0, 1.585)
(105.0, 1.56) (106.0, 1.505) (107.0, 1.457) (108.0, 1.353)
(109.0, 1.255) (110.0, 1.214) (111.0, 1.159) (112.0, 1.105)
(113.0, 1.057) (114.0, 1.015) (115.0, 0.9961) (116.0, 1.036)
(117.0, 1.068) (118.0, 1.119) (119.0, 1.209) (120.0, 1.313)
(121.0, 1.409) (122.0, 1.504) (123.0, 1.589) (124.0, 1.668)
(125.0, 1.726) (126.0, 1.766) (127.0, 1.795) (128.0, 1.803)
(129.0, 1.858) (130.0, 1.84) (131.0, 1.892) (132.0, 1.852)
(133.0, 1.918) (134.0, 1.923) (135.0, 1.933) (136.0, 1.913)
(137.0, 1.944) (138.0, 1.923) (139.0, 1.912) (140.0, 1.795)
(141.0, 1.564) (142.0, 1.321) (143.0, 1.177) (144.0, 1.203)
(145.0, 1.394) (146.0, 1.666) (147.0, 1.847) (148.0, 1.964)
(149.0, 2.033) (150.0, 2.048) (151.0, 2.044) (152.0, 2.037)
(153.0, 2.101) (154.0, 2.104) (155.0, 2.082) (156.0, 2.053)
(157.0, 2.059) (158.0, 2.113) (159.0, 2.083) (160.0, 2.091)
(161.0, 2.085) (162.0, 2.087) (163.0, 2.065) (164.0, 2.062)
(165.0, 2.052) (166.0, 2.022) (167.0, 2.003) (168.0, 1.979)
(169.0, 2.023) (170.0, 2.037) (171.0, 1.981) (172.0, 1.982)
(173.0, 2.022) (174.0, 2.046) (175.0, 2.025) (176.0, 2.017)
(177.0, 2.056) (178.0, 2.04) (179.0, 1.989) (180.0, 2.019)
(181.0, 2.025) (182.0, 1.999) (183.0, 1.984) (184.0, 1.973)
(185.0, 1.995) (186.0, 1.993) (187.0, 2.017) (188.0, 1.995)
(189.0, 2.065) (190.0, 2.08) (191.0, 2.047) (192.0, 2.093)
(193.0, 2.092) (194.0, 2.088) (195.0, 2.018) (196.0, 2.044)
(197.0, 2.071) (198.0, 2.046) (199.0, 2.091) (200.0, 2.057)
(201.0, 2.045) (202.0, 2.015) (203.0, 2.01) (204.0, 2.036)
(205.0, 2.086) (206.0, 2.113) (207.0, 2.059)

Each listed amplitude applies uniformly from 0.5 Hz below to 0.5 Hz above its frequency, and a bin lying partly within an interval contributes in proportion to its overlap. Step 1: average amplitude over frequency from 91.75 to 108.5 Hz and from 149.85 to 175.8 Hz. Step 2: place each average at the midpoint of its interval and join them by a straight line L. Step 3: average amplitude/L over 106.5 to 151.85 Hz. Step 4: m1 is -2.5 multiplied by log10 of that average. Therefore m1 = 0.18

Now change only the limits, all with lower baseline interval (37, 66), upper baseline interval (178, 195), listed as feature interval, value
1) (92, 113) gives 0.117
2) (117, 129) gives 0.179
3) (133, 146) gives 0.113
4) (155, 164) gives -0.079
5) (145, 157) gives -0.040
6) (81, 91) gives -0.122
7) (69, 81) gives -0.140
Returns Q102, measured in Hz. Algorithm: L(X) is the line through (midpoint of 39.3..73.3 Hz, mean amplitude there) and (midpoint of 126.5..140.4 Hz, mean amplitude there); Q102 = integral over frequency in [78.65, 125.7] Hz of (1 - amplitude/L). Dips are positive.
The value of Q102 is 5.5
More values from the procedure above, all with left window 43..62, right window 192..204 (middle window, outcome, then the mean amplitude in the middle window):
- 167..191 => -0.3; 2.02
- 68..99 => -3.5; 1.84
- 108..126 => 5.0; 1.28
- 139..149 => 1.5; 1.59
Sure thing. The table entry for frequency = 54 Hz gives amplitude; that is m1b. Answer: 1.669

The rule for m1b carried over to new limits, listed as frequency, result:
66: 1.966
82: 1.836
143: 1.177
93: 1.793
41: 1.212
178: 2.04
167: 2.003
